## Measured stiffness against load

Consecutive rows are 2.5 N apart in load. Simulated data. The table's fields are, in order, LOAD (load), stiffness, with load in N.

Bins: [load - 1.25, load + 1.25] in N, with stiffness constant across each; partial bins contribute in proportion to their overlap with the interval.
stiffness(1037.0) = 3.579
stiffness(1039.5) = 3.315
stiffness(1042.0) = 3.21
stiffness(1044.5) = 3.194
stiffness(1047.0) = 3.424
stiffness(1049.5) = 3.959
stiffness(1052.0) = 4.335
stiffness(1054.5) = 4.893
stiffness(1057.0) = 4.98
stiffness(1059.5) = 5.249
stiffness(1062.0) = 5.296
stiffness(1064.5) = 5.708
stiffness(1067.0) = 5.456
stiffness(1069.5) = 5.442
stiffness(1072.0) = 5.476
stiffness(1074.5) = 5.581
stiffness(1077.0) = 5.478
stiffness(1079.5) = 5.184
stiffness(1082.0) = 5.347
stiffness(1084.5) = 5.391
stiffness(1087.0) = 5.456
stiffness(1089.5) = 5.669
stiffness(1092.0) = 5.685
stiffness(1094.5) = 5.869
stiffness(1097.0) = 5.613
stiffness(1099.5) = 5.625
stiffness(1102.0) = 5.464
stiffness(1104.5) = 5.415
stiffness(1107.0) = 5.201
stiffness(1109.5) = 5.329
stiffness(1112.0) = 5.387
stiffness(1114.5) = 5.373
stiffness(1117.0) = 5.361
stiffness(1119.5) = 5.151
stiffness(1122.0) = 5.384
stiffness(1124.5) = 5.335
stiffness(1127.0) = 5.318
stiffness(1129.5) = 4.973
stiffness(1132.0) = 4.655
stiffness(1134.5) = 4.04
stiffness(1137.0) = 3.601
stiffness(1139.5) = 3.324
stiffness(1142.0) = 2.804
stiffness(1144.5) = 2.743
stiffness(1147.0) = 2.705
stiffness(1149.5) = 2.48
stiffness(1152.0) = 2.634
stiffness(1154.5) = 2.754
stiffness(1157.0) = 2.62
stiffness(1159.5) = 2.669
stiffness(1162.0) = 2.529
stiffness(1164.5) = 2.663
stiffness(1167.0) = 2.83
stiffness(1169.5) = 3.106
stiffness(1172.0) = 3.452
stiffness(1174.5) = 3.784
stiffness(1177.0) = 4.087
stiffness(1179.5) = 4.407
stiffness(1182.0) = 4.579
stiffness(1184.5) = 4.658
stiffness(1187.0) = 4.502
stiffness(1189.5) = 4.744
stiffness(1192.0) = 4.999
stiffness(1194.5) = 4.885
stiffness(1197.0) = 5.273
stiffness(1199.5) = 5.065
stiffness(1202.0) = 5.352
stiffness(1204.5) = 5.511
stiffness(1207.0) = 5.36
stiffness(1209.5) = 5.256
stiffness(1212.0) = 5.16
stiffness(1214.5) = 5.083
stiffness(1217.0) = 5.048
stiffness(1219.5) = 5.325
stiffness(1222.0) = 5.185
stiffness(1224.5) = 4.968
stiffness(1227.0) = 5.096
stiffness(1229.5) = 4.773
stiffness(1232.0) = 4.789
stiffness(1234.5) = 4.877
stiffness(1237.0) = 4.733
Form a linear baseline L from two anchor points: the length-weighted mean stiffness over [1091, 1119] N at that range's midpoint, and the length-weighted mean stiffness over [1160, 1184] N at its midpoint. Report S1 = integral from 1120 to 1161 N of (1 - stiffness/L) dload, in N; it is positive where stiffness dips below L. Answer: 7.8 N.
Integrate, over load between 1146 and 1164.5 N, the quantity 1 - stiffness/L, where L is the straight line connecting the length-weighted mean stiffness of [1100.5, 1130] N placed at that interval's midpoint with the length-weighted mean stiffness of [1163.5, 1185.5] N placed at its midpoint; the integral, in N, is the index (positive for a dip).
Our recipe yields 7.0 N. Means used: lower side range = 5.32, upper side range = 3.73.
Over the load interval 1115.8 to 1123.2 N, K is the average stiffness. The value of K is 5.3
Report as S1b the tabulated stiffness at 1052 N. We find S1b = 4.335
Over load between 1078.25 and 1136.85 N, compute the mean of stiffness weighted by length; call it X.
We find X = 5.28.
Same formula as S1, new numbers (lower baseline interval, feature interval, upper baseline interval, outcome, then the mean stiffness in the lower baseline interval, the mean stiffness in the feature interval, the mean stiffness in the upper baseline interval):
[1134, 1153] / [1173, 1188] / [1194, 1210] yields 0.4 N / 3.01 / 4.32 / 5.26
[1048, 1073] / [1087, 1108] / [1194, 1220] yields -1.9 N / 5.06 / 5.57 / 5.22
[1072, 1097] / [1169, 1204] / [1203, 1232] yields 4.6 N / 5.52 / 4.54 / 5.15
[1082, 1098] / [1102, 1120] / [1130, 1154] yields -2.7 N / 5.59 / 5.33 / 3.26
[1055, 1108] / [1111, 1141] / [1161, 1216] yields 1.4 N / 5.45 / 4.8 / 4.43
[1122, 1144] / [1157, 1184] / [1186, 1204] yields 7.5 N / 4.27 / 3.41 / 5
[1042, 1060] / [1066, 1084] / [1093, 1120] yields -2.7 N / 4.18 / 5.42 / 5.45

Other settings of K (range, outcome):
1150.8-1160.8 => 2.67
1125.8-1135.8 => 4.74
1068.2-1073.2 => 5.46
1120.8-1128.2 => 5.35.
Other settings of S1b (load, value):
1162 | 2.529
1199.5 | 5.065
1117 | 5.361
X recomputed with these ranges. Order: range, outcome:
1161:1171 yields 2.81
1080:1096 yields 5.55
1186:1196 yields 4.8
